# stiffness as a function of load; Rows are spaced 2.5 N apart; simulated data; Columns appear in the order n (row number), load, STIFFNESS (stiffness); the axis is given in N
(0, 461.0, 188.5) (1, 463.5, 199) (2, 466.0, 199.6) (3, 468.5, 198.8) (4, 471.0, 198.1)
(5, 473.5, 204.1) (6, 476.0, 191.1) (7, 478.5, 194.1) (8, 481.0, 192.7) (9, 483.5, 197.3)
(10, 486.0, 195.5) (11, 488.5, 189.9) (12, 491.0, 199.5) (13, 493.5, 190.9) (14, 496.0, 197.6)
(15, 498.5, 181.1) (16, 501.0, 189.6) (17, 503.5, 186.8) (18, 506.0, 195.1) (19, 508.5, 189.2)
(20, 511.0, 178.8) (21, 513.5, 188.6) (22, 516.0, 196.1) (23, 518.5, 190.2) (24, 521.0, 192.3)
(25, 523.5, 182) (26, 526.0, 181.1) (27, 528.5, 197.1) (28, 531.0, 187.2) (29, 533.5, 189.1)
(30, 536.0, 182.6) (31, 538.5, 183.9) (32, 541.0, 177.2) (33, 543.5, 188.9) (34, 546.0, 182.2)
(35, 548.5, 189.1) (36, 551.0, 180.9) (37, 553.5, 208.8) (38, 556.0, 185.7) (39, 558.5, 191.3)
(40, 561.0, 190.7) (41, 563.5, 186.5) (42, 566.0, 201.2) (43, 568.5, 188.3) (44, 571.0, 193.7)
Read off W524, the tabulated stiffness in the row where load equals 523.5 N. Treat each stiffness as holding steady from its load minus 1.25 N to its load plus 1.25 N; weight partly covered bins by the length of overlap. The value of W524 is 182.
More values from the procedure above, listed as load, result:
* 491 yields 199.5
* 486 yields 195.5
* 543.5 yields 188.9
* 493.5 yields 190.9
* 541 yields 177.2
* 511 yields 178.8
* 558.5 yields 191.3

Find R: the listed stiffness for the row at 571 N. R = 193.7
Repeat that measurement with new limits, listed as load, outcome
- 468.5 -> 198.8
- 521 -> 192.3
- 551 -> 180.9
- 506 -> 195.1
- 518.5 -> 190.2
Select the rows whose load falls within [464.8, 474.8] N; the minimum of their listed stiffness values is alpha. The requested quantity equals 198.1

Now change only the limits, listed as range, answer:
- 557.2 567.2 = 186.5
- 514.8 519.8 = 190.2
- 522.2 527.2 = 181.1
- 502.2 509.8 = 186.8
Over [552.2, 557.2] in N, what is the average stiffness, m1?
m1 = 197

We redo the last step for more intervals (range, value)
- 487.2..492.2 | 195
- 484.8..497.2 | 195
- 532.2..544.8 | 184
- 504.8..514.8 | 188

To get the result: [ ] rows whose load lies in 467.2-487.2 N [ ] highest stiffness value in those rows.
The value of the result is 204.1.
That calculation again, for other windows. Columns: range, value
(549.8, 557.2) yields 208.8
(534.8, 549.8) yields 189.1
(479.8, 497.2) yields 199.5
